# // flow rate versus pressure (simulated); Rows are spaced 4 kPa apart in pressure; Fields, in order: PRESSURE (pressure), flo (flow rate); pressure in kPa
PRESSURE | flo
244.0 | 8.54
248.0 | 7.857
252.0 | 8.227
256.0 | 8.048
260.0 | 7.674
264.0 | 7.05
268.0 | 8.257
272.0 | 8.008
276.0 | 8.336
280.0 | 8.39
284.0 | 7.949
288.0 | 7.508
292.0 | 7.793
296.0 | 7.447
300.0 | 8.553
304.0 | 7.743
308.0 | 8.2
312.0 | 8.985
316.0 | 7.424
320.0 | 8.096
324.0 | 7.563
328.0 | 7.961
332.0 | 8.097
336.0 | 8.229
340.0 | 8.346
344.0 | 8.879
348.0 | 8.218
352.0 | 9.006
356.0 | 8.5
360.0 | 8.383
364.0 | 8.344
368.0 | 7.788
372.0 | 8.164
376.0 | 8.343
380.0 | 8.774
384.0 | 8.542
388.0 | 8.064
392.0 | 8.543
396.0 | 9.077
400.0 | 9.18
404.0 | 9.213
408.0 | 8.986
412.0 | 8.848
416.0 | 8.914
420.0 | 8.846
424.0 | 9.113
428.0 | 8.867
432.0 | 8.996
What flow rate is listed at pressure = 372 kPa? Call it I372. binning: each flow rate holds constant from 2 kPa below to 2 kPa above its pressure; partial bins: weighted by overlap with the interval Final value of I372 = 8.164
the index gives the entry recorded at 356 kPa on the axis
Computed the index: 8.5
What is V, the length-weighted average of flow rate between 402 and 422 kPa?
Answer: 8.96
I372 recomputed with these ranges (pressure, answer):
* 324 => 7.563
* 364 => 8.344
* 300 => 8.553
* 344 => 8.879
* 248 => 7.857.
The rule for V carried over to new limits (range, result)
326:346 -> 8.3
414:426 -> 8.96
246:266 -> 7.77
